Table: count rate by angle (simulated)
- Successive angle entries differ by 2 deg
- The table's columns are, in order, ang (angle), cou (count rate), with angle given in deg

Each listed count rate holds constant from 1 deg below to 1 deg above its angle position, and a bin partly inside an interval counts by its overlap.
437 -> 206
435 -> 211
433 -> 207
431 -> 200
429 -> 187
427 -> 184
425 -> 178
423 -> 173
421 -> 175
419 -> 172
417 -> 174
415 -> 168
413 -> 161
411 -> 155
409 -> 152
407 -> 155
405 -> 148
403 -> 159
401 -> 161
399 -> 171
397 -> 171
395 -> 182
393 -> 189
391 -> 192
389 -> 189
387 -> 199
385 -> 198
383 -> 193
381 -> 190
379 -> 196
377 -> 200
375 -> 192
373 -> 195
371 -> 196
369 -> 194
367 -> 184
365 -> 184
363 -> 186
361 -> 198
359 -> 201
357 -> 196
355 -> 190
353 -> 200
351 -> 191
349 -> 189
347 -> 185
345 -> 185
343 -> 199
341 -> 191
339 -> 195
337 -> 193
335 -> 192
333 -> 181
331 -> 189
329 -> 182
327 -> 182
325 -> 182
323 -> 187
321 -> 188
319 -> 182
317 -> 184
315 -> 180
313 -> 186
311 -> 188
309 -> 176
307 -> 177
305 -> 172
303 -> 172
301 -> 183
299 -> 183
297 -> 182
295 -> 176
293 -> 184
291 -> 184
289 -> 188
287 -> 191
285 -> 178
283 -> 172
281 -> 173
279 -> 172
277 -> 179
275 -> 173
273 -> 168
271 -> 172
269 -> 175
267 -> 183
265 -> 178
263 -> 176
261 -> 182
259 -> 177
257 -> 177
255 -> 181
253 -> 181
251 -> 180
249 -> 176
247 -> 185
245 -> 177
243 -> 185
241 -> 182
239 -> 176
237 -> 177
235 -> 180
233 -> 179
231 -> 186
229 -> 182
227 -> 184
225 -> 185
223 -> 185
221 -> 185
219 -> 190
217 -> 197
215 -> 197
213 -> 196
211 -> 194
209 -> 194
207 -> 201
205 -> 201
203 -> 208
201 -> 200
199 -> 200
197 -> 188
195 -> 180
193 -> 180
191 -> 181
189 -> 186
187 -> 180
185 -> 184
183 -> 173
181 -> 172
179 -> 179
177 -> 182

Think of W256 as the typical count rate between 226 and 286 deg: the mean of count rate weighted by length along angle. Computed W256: 178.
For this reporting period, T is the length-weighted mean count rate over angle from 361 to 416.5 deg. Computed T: 180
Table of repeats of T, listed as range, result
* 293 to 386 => 188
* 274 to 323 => 180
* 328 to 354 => 190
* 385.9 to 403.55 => 180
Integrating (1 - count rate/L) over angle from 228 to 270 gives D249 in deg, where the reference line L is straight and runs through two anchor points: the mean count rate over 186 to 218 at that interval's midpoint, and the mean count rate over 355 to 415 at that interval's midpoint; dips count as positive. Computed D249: 2.3 deg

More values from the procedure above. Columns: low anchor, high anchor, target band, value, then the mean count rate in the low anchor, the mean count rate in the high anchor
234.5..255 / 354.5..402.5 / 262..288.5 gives 0.83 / 180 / 189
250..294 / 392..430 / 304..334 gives -1.22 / 178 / 169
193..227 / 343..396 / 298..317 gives 1.25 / 193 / 192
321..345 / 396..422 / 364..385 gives -2.18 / 188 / 163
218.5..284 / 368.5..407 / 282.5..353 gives -1.17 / 179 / 184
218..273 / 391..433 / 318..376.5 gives -4.92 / 180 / 172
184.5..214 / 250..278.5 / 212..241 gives 0.02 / 192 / 177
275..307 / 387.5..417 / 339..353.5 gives -1.45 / 179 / 169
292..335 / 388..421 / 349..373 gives -2.40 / 182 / 169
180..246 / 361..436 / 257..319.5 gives 2.01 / 187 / 182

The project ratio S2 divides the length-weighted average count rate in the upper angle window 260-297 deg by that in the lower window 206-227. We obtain 0.93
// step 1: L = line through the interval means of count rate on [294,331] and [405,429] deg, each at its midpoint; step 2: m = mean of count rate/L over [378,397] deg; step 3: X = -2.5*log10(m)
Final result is -0.11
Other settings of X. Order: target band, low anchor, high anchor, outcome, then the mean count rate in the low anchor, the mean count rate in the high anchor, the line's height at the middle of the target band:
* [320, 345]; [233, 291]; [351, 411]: -0.037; 178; 184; 182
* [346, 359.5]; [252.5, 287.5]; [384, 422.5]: -0.112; 177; 172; 174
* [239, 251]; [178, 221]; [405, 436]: 0.036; 189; 176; 187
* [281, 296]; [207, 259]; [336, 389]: 0.041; 185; 193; 188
